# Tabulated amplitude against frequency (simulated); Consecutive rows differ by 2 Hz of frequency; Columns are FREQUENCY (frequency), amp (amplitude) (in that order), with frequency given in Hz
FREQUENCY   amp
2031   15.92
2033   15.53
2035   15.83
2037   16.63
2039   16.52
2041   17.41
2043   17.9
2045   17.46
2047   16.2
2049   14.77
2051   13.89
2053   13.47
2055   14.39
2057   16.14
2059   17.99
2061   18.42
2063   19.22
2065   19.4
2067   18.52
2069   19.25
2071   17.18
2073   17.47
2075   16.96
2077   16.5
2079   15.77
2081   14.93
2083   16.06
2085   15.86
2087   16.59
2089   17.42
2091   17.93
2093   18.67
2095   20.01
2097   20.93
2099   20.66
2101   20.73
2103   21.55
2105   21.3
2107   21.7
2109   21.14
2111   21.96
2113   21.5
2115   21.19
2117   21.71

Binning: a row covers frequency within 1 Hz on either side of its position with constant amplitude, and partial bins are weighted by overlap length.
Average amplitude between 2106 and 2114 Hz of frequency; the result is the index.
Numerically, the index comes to 21.6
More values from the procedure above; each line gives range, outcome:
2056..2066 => 18.2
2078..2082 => 15.3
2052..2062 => 16.1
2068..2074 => 18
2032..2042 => 16.4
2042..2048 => 17.2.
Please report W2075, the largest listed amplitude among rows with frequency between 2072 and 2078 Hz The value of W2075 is 17.47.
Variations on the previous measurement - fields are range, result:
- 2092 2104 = 21.55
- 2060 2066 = 19.4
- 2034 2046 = 17.9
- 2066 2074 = 19.25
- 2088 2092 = 17.93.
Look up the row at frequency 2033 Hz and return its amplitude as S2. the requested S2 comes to 15.53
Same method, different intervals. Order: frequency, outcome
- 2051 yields 13.89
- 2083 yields 16.06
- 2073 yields 17.47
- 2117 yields 21.71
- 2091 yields 17.93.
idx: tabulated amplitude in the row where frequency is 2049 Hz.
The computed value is 14.77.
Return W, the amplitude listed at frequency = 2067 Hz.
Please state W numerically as 18.52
